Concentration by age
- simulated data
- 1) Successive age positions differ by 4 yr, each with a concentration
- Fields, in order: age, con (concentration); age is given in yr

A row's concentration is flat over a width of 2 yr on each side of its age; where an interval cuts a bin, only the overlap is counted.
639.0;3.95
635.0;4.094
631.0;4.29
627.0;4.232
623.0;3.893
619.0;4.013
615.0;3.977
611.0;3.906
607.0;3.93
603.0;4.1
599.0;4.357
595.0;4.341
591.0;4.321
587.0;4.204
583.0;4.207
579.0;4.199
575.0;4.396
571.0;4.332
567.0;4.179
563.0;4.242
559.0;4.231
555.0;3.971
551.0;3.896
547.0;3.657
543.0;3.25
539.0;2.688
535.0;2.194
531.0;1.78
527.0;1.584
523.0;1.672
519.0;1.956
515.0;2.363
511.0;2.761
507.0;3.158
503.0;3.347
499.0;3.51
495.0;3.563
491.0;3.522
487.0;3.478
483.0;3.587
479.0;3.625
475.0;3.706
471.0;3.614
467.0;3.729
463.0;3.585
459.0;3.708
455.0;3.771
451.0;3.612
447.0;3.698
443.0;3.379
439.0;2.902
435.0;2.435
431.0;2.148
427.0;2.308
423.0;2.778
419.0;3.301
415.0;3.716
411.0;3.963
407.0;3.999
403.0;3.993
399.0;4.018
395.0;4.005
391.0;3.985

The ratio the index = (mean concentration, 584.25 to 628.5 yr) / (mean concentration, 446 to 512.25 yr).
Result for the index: 1.16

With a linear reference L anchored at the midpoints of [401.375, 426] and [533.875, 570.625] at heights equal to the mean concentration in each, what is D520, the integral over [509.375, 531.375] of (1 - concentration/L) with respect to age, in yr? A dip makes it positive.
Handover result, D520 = 9.7 yr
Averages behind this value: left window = 3.57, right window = 3.66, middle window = 2.02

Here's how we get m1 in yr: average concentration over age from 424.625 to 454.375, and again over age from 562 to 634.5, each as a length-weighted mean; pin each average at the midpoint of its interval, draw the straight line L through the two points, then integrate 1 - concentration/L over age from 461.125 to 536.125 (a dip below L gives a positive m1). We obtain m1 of 8.3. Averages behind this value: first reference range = 2.96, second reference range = 4.17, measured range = 2.99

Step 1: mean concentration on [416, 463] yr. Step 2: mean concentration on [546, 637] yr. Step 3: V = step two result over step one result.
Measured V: 1.32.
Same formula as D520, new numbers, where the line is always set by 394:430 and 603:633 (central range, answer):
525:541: 7.4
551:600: -3.8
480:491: 0.5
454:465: -0.1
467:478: 0.0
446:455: -0.2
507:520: 4.3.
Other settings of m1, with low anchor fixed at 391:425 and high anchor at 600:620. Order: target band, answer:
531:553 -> 5.1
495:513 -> 2.9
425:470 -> 6.8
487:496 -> 0.8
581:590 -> -0.6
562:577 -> -1.3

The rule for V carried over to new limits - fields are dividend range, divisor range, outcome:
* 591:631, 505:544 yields 1.77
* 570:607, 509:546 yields 1.86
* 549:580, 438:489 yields 1.17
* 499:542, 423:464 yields 0.78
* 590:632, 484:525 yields 1.40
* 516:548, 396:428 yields 0.65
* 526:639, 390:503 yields 1.10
